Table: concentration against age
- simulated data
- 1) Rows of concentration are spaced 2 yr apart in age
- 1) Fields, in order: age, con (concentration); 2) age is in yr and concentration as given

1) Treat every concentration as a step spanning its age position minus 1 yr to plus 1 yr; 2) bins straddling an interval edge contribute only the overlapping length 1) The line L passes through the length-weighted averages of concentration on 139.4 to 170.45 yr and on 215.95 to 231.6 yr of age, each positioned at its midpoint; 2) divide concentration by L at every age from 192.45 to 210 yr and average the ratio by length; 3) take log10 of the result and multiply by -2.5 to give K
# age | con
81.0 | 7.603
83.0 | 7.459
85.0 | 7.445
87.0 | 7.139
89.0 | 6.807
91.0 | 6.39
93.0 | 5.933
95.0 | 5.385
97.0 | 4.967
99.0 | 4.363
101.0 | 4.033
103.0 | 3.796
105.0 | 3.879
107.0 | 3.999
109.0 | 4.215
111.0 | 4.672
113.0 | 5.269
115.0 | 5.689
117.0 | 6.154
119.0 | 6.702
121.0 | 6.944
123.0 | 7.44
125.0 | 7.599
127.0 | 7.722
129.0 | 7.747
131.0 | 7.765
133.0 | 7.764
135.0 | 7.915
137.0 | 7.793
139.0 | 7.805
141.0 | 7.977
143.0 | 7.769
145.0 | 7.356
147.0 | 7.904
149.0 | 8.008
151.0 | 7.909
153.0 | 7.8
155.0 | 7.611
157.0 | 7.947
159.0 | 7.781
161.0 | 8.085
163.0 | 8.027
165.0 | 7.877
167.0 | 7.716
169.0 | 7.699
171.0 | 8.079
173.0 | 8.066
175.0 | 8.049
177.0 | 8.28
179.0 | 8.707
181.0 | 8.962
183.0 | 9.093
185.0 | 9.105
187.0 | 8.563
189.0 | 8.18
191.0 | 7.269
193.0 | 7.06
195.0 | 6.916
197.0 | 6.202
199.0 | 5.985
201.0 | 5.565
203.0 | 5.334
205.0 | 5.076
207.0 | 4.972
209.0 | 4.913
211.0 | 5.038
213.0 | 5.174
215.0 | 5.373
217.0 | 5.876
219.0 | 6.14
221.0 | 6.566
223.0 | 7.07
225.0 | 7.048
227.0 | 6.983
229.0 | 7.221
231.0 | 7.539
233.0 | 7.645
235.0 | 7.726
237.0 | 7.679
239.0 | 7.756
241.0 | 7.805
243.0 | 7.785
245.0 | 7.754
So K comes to 0.23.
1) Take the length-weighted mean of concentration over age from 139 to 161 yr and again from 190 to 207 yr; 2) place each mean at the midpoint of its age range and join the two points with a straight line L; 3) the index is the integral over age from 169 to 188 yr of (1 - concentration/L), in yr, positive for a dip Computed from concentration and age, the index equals -4.8 yr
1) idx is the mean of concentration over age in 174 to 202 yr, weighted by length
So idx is 7.71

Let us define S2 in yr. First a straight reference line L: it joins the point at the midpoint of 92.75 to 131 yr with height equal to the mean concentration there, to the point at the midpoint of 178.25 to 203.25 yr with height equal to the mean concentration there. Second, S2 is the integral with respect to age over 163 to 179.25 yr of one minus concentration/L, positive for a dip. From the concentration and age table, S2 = -2.3 yr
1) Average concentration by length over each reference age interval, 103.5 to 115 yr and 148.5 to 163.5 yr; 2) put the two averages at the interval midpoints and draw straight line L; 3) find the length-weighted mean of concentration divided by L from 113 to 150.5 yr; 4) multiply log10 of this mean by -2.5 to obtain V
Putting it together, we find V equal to -0.21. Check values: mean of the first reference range 4.49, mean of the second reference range 7.89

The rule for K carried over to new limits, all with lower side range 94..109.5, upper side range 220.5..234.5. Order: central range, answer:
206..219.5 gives 0.28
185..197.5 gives -0.19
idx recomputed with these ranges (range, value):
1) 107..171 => 7.27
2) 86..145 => 6.28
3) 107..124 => 5.77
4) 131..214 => 7.4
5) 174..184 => 8.62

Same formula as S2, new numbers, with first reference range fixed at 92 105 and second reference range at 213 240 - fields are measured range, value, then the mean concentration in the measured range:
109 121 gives -1.7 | 5.68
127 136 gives -4.3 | 7.79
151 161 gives -3.8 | 7.83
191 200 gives -0.4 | 6.62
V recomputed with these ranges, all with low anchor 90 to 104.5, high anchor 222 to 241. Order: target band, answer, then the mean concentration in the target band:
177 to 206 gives -0.103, 7.32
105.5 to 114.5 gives 0.138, 4.57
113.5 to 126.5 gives -0.246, 6.73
